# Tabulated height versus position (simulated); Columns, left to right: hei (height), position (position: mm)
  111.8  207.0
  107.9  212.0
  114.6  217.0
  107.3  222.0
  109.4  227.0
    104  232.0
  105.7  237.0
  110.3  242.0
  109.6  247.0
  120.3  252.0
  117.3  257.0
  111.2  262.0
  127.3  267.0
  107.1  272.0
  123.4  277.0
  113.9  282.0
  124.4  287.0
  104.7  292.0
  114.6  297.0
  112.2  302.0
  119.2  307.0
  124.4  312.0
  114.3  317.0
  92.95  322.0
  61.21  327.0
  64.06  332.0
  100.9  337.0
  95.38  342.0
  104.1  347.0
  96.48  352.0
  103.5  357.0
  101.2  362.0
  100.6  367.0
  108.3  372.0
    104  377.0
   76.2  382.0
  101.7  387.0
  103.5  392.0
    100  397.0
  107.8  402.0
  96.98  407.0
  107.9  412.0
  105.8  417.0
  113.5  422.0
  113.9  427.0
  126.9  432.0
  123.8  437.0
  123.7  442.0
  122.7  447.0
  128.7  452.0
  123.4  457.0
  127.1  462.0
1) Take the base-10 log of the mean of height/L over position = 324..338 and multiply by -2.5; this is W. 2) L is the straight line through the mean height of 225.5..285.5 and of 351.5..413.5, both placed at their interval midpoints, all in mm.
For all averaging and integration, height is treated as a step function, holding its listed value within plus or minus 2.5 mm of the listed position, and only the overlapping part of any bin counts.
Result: 0.40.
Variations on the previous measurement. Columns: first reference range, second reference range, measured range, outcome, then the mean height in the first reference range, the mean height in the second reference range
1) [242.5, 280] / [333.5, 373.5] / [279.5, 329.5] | 0.01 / 116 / 100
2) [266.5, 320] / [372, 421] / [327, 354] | 0.22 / 116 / 101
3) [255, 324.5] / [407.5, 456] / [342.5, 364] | 0.15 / 115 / 118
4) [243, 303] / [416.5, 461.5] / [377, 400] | 0.23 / 115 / 121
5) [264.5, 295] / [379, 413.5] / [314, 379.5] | 0.11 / 117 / 99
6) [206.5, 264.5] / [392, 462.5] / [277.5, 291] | -0.06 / 111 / 115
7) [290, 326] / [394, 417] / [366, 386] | 0.09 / 110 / 103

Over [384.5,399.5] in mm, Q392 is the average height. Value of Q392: 102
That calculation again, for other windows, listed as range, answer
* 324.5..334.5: 62.6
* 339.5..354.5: 98.7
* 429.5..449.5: 124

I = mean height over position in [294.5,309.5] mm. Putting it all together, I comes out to 115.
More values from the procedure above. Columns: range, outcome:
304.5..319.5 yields 119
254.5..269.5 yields 119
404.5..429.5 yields 108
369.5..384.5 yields 96.2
